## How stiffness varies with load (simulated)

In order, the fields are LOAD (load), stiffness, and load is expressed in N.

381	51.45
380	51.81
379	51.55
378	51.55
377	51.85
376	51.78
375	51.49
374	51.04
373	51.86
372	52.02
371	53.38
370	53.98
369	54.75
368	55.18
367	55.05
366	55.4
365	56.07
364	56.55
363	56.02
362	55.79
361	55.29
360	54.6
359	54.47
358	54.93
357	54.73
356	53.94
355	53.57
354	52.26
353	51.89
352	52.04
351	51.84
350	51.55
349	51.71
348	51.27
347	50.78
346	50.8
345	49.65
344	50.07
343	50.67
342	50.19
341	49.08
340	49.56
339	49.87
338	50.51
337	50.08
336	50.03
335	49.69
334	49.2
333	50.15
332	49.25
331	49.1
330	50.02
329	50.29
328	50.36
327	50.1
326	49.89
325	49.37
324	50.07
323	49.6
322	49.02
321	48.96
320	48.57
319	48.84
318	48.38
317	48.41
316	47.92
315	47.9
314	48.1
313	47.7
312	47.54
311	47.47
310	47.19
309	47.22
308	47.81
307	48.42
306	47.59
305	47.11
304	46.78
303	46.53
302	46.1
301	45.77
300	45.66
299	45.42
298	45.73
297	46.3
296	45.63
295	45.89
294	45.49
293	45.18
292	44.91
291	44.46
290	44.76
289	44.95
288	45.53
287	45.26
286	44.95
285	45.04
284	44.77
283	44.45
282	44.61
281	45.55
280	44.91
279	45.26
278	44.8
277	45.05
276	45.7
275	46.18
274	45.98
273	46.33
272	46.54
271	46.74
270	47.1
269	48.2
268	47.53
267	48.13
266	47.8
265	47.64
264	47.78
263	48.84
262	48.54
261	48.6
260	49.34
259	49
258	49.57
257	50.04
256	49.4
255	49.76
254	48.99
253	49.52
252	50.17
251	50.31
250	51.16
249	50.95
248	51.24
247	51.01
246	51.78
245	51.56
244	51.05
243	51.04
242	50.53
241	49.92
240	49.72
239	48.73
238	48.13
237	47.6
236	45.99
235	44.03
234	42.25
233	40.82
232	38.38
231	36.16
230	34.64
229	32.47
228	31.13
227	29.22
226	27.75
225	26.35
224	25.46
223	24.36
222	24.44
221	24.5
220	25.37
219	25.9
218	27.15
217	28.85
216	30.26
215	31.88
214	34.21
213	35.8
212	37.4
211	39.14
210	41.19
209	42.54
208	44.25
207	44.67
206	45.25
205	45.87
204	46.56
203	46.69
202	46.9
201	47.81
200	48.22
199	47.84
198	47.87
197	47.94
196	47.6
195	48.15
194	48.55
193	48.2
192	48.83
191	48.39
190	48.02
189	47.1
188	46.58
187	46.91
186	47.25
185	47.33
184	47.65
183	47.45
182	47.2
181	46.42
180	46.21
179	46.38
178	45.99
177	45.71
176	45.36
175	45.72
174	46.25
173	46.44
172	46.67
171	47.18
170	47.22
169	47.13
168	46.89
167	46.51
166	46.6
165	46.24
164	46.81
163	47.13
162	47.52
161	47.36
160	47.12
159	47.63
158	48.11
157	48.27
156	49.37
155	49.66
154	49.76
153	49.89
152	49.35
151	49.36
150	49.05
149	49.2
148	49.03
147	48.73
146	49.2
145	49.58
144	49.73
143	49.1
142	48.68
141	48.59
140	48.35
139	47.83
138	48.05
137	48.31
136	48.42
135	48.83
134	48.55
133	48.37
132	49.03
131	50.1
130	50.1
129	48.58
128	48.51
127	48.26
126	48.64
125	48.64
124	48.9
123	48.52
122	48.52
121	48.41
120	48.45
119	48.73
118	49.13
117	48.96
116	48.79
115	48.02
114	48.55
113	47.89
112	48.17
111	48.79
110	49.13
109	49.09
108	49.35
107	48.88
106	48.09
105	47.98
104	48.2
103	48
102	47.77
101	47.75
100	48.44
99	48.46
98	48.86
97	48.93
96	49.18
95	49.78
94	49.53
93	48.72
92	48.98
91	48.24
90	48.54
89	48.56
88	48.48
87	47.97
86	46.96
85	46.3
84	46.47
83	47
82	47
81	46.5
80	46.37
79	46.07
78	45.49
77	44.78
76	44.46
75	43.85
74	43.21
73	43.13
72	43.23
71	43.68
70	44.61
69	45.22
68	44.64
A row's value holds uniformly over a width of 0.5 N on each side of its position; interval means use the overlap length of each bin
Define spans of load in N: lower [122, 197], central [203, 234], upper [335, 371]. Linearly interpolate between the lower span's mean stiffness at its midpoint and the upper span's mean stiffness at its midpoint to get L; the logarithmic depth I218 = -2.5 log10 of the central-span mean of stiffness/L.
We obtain 0.39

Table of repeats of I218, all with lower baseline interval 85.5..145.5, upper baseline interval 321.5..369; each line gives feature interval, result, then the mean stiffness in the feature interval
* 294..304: 0.117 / 45.9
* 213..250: 0.286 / 38.6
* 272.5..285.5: 0.126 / 45.3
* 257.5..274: 0.061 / 47.9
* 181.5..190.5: 0.052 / 47.3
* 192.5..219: 0.185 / 42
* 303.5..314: 0.083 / 47.5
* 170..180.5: 0.073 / 46.2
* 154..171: 0.039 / 47.5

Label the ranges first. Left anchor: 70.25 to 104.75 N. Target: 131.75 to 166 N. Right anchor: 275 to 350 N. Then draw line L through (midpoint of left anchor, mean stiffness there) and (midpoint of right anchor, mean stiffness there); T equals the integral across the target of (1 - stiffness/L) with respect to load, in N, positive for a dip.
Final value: -0.9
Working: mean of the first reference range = 47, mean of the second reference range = 47.7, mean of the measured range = 48.5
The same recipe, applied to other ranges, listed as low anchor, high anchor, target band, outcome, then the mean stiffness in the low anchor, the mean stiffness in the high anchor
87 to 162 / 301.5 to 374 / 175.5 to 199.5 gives 0.98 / 48.7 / 50.7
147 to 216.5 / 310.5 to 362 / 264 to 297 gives 2.07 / 46.1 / 50.5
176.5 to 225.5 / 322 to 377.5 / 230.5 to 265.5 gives -2.75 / 41.4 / 51.9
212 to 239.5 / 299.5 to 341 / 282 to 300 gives -0.49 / 33.8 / 48.6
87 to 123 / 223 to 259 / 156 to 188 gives -0.30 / 48.6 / 44.3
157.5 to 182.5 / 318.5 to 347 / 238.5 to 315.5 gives 1.93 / 46.7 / 49.8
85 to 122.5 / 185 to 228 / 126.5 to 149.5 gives -1.65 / 48.5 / 39.7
